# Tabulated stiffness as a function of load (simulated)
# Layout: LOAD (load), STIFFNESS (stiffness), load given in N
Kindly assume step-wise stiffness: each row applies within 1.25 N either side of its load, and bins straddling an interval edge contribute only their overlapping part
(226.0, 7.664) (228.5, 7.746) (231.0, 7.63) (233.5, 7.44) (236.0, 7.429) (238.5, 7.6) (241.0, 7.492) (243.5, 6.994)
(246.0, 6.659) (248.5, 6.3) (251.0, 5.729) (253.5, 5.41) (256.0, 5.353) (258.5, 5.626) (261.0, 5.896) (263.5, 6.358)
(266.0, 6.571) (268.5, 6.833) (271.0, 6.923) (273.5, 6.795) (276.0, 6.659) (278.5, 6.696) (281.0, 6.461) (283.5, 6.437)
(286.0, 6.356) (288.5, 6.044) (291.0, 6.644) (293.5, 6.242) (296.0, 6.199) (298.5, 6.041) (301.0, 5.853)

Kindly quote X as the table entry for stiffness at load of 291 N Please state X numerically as 6.644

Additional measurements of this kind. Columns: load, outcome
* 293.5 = 6.242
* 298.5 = 6.041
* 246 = 6.659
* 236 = 7.429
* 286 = 6.356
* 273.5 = 6.795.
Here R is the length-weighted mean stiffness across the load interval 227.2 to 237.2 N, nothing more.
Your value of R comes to 7.56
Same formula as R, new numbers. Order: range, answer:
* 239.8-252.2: 6.63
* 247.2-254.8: 5.82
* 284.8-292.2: 6.35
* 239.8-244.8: 7.23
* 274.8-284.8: 6.56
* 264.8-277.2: 6.76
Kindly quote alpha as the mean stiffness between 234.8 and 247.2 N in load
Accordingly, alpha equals 7.24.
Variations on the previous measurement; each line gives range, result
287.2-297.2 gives 6.28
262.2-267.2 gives 6.46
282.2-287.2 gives 6.4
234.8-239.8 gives 7.52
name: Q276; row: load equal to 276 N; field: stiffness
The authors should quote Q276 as 6.659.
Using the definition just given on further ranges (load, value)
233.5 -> 7.44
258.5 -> 5.626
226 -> 7.664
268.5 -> 6.833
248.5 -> 6.3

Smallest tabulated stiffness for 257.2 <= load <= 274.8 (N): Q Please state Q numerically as 5.626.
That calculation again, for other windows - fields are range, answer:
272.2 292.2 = 6.044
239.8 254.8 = 5.41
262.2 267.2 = 6.358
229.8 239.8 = 7.429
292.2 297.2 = 6.199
